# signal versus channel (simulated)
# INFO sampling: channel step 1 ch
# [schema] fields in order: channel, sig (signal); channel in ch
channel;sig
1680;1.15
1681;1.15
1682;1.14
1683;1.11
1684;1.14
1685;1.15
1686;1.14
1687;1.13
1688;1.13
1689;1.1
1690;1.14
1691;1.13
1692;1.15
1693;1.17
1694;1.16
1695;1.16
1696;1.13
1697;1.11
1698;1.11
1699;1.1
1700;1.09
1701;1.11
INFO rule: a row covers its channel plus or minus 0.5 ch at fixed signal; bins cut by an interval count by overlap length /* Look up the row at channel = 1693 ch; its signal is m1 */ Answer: 1.17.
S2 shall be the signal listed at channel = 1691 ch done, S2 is 1.13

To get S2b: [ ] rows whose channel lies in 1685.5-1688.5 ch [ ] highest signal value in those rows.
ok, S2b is 1.14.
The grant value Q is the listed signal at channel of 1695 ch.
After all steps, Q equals 1.16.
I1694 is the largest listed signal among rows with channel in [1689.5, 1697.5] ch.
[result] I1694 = 1.17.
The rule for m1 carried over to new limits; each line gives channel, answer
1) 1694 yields 1.16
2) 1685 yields 1.15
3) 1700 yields 1.09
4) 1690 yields 1.14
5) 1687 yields 1.13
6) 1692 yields 1.15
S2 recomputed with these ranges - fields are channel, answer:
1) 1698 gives 1.11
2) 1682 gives 1.14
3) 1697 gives 1.11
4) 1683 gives 1.11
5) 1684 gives 1.14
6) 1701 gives 1.11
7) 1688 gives 1.13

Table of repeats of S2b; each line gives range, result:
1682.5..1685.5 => 1.15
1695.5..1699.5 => 1.13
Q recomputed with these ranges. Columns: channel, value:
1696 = 1.13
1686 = 1.14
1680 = 1.15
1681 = 1.15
